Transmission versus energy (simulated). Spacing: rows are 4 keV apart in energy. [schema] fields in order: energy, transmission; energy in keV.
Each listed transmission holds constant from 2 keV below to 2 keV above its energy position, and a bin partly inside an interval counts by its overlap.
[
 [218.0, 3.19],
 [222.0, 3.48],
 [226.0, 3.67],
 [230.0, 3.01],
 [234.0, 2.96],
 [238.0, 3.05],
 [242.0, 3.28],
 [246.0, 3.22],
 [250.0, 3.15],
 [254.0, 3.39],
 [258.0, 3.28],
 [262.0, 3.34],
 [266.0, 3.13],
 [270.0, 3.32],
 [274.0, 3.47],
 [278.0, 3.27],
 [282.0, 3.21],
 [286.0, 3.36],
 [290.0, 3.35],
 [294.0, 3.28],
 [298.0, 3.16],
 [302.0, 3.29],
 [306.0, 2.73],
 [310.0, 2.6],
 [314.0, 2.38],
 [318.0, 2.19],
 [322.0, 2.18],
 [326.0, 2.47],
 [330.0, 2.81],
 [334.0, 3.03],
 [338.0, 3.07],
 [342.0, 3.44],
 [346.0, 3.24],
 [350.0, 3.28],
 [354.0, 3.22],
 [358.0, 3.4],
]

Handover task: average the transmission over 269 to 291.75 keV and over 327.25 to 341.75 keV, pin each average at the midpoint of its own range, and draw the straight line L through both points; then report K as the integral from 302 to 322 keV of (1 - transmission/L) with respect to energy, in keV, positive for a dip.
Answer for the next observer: 3.9 keV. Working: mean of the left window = 3.33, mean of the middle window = 2.53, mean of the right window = 3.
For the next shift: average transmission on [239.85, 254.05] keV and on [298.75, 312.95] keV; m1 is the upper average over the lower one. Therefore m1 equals 0.88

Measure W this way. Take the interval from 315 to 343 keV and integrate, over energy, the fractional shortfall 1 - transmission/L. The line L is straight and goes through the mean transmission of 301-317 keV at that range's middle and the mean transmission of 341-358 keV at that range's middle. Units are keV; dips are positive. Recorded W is 2.77 keV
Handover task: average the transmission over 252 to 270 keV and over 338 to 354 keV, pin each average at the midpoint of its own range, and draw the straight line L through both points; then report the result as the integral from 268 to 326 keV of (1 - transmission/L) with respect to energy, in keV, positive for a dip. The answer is 5.6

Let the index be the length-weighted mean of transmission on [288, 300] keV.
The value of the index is 3.26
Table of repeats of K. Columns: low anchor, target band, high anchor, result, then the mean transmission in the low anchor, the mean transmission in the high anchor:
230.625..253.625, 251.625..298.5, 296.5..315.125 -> -4.9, 3.14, 2.84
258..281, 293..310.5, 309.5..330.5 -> -1.9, 3.3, 2.4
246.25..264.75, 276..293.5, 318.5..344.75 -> -1.1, 3.28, 2.81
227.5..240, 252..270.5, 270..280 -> -0.2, 3.03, 3.36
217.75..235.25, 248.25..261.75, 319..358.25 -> -0.3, 3.28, 2.98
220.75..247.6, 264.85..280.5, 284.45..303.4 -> -0.2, 3.23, 3.29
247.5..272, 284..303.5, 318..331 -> -3.2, 3.27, 2.42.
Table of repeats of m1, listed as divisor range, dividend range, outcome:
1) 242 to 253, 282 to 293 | 1.03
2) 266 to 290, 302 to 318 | 0.79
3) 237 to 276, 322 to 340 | 0.85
